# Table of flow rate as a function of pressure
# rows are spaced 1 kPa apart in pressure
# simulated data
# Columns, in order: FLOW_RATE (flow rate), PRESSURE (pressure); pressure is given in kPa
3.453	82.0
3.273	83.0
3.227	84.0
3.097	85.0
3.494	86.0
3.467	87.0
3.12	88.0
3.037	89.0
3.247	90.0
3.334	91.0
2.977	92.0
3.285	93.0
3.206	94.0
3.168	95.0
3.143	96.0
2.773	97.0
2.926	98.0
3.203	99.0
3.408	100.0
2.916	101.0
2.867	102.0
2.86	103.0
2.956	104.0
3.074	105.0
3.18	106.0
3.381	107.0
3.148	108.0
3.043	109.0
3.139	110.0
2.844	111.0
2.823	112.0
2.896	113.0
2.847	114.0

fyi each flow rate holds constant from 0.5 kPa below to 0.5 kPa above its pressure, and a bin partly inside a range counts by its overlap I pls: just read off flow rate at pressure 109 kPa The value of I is 3.043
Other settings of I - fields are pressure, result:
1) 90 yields 3.247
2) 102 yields 2.867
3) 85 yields 3.097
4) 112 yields 2.823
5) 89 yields 3.037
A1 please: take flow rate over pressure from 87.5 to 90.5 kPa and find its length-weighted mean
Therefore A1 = 3.13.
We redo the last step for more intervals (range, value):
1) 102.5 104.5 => 2.91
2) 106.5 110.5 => 3.18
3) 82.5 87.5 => 3.31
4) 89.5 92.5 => 3.19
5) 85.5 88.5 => 3.36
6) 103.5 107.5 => 3.15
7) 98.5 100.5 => 3.31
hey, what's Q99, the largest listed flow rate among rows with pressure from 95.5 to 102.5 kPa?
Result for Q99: 3.408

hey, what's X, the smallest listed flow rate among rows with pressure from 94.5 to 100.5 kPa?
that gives 2.773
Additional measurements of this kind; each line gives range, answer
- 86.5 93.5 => 2.977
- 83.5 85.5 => 3.097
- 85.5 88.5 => 3.12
